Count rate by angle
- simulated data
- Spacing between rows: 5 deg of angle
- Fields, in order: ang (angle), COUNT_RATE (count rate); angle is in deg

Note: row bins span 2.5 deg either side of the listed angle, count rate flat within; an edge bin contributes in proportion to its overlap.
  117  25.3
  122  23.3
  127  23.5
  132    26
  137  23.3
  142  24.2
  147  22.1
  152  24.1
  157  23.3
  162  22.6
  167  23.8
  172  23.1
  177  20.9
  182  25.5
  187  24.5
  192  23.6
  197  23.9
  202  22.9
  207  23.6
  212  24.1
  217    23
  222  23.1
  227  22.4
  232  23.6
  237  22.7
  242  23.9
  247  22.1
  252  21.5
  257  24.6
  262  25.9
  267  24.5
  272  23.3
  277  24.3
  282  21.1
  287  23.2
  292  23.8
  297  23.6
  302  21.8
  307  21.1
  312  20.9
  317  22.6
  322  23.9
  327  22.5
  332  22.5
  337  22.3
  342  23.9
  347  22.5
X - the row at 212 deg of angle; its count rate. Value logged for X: 24.1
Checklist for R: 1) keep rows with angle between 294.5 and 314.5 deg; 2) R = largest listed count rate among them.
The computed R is 23.6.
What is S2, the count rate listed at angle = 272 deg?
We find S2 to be 23.3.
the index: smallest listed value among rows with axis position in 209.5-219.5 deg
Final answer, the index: 23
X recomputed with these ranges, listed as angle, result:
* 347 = 22.5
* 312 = 20.9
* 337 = 22.3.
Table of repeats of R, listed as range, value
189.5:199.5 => 23.9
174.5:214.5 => 25.5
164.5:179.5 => 23.8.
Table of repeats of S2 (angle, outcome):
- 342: 23.9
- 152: 24.1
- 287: 23.2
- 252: 21.5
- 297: 23.6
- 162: 22.6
